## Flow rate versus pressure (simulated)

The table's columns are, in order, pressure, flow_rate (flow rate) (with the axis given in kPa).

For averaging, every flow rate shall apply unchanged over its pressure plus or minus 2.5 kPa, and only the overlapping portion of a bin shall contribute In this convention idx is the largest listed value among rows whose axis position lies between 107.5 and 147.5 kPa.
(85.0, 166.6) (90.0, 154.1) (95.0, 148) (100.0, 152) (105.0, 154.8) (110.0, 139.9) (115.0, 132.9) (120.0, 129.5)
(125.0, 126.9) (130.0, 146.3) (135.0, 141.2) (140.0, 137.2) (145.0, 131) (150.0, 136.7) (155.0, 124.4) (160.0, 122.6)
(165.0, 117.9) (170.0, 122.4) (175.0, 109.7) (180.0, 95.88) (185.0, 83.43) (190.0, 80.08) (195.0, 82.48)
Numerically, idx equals 146.3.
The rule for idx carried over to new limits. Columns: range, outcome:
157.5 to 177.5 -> 122.6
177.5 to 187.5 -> 95.88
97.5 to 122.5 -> 154.8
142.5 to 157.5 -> 136.7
